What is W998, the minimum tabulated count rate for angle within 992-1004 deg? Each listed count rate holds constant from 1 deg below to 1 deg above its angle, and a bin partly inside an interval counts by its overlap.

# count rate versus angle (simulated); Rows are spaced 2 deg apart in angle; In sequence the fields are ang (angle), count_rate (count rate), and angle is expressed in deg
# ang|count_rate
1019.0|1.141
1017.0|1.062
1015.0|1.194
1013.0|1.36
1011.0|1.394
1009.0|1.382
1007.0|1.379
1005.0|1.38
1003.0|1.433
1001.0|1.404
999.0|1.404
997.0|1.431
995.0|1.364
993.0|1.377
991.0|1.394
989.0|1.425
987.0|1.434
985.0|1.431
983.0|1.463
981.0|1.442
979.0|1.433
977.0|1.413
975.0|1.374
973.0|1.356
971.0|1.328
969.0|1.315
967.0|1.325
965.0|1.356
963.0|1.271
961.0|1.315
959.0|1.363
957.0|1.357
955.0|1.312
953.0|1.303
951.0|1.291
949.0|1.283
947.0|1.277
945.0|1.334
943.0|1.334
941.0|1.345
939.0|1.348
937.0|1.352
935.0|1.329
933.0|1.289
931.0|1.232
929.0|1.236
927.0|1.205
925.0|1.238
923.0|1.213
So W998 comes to 1.364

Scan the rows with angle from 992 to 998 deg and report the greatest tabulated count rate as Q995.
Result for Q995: 1.431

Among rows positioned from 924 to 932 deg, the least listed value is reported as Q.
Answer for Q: 1.205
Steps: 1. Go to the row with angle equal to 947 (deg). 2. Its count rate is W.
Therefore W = 1.277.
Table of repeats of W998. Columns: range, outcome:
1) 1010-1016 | 1.194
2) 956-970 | 1.271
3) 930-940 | 1.232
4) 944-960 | 1.277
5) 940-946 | 1.334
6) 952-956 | 1.303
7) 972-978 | 1.356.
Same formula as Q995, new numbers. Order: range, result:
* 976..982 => 1.442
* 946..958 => 1.357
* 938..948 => 1.348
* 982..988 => 1.463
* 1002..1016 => 1.433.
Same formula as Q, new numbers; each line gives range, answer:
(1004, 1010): 1.379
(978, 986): 1.431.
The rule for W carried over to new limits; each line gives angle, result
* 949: 1.283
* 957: 1.357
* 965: 1.356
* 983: 1.463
